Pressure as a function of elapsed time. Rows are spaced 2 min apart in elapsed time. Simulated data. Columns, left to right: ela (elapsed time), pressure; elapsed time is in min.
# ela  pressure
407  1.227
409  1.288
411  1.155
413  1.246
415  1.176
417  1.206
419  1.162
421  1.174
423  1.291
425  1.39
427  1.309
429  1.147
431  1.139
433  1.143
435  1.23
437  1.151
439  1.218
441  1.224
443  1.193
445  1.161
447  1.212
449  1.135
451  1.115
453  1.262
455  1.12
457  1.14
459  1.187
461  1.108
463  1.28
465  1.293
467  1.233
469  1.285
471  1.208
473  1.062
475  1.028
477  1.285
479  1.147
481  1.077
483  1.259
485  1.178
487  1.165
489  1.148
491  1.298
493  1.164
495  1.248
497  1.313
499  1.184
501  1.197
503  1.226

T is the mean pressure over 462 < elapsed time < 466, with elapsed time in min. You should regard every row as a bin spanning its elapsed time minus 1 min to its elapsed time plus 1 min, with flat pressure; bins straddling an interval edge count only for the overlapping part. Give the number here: 1.29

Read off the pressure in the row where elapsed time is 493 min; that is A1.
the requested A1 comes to 1.164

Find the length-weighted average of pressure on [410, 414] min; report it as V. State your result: 1.2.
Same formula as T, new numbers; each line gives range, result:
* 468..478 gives 1.17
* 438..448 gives 1.2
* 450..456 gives 1.17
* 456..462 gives 1.14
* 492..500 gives 1.23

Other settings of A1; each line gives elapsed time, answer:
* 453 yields 1.262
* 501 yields 1.197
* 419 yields 1.162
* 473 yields 1.062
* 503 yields 1.226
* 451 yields 1.115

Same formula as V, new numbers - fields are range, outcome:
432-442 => 1.19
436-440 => 1.18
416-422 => 1.18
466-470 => 1.26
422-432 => 1.26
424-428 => 1.35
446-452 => 1.15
